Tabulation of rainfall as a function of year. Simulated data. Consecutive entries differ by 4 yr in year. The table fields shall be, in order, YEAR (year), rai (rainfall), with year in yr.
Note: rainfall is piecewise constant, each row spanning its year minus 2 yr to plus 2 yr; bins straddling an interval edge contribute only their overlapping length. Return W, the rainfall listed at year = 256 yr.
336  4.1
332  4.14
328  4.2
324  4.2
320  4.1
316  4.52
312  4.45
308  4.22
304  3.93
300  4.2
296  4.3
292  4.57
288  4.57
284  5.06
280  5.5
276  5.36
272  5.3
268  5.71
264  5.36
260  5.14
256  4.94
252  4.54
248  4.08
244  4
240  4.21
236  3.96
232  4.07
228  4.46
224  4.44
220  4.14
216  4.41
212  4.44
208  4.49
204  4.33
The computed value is 4.94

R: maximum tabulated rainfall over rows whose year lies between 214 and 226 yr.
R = 4.44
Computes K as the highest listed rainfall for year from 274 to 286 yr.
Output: 5.5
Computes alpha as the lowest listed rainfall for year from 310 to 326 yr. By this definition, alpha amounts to 4.1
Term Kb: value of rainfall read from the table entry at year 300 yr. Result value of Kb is 4.2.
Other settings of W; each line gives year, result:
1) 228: 4.46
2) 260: 5.14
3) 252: 4.54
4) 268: 5.71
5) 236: 3.96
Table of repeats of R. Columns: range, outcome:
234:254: 4.54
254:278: 5.71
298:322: 4.52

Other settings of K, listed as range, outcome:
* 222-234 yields 4.46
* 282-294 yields 5.06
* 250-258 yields 4.94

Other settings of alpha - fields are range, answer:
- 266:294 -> 4.57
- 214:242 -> 3.96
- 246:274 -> 4.08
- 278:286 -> 5.06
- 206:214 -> 4.44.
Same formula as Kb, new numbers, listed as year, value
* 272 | 5.3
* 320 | 4.1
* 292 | 4.57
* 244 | 4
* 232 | 4.07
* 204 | 4.33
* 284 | 5.06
